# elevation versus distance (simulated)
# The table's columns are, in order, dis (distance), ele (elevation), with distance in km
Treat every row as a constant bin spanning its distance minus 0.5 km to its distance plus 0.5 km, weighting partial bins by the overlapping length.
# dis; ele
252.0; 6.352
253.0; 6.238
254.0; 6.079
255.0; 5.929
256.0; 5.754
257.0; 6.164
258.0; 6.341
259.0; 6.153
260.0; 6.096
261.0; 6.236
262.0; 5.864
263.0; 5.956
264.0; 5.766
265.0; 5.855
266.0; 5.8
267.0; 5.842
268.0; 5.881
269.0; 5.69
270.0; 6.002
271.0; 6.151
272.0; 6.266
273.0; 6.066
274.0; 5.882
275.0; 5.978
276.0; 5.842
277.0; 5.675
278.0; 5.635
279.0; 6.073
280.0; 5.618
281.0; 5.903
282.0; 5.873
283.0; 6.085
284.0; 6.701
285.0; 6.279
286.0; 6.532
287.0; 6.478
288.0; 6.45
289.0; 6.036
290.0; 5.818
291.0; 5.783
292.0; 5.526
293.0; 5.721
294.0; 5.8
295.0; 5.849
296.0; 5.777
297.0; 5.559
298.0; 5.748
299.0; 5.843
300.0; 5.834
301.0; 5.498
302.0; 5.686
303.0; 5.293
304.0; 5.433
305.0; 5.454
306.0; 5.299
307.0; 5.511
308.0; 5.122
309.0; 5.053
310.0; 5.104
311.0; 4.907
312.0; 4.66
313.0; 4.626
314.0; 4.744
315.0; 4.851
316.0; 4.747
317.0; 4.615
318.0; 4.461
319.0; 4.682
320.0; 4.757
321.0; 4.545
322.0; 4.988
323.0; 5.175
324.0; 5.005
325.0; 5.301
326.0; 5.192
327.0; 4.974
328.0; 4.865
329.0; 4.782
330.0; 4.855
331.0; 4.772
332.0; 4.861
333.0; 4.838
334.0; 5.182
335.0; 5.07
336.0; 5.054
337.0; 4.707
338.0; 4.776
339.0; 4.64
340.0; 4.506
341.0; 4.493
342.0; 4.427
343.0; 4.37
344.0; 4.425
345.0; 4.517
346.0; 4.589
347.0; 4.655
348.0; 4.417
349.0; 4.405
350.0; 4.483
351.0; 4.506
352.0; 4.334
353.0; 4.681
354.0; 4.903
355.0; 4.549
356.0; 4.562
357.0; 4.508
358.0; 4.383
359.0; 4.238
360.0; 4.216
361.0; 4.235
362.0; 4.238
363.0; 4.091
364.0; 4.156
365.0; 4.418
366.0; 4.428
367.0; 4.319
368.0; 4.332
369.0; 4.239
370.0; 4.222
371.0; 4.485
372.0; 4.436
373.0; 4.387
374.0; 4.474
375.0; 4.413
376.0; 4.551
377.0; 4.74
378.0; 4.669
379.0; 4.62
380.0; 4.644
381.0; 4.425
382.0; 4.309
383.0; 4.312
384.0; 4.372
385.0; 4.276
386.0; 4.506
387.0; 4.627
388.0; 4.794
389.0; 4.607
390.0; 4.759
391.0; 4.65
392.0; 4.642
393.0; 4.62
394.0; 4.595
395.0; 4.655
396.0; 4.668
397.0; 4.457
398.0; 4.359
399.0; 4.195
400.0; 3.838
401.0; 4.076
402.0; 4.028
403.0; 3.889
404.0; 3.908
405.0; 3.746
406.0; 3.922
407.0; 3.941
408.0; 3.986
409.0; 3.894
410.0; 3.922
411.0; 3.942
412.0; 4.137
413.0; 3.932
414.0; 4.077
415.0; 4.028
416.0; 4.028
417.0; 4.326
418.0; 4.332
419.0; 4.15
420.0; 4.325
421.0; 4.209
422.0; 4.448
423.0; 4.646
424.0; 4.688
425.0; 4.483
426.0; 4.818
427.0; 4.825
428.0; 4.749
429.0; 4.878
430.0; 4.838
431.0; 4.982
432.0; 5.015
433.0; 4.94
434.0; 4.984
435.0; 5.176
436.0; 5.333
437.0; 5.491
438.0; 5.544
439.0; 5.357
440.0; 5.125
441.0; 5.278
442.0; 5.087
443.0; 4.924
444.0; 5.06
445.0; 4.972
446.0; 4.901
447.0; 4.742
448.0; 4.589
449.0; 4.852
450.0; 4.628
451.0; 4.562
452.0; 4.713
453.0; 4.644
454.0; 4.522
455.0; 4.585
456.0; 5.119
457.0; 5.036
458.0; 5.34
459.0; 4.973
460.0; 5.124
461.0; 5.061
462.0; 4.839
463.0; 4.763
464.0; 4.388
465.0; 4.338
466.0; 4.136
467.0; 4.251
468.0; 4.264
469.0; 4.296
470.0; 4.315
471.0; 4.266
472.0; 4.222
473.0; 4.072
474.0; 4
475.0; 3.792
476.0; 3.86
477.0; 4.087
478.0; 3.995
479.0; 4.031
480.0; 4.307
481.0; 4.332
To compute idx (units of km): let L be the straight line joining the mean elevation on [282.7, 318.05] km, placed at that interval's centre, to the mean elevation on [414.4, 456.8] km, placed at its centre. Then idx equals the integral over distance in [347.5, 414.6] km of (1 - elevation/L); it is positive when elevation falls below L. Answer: 9.8 km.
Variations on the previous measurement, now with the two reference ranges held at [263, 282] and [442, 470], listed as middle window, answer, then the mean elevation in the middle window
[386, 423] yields 5.87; 4.25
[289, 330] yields 3.16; 5.22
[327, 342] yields 1.88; 4.81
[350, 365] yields 2.65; 4.4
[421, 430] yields 0.45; 4.67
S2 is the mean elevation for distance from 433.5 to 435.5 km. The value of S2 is 5.08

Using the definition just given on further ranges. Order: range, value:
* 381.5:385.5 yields 4.32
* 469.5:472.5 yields 4.27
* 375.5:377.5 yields 4.65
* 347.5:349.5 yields 4.41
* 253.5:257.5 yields 5.98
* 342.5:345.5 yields 4.44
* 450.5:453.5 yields 4.64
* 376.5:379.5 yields 4.68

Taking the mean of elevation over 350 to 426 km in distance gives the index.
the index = 4.35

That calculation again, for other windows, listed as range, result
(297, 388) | 4.72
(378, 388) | 4.48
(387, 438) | 4.45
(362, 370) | 4.28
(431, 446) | 5.15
